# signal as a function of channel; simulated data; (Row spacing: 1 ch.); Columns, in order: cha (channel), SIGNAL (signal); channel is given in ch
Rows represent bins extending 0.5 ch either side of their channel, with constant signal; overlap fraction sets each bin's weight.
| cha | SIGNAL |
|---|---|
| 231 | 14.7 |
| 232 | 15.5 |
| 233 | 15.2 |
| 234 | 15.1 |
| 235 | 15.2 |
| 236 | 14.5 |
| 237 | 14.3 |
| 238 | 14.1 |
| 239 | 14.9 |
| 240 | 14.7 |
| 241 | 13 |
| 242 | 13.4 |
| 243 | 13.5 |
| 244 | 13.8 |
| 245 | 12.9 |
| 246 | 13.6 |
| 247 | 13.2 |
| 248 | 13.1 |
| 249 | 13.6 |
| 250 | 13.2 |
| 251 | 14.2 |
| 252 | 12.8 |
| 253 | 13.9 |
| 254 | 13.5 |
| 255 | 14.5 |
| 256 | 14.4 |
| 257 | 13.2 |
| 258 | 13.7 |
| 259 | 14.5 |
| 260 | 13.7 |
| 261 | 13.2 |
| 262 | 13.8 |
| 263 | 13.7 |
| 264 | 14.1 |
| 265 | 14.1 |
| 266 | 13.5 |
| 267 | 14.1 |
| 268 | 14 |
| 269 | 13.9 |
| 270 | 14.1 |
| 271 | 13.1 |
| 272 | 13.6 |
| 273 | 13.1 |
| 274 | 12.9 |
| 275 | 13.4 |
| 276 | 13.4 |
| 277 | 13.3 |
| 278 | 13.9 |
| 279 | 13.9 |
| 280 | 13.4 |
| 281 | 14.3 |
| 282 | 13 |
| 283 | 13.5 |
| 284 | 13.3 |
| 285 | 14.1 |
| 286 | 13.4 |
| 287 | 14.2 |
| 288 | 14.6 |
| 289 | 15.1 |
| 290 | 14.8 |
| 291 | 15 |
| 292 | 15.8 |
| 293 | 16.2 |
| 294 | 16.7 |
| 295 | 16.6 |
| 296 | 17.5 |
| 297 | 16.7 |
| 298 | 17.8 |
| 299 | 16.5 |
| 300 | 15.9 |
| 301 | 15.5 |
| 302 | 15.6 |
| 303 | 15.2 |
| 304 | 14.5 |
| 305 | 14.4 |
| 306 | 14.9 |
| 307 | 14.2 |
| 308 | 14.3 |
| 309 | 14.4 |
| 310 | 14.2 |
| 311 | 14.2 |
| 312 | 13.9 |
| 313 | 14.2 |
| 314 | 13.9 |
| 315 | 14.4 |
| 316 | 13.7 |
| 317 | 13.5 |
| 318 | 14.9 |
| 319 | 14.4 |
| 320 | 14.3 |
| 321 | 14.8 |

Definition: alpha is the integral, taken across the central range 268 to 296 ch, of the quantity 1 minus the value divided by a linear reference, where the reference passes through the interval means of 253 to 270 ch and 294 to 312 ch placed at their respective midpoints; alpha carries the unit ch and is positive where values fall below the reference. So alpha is 0.8 ch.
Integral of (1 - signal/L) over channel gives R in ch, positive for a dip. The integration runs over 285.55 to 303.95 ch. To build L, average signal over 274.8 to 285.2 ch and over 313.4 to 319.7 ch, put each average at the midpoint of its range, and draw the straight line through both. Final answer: -2.5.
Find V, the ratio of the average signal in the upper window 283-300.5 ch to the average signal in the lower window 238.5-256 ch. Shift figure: 1.13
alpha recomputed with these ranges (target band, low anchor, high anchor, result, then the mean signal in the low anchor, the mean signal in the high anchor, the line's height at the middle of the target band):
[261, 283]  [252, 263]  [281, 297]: 1.1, 13.8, 15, 14.3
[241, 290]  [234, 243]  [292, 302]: 5.1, 14.3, 16.5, 15.3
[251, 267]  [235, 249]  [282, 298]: 0.6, 13.8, 15.2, 14.3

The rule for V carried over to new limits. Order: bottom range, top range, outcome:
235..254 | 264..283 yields 0.99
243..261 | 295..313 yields 1.12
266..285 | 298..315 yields 1.09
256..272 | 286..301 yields 1.15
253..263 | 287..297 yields 1.14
